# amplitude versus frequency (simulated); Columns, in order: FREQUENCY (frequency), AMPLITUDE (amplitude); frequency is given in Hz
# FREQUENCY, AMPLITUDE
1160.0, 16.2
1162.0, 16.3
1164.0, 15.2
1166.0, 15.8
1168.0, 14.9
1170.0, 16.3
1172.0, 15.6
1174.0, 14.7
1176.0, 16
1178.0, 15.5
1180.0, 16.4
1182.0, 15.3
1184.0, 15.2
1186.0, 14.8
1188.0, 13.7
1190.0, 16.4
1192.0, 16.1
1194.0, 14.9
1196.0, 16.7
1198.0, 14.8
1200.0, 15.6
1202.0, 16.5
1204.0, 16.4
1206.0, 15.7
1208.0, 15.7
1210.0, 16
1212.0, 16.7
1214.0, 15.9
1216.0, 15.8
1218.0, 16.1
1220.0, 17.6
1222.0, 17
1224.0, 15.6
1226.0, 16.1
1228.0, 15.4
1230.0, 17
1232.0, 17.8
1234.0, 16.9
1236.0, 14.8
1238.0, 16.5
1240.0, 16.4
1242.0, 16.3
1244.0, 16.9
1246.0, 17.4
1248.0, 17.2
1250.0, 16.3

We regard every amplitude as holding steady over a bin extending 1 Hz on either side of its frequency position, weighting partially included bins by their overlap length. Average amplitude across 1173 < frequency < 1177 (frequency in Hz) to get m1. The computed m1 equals 15.3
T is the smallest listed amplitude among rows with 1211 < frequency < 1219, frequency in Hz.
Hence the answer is 15.8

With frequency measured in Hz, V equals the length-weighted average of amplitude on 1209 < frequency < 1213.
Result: 16.4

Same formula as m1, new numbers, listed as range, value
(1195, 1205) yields 16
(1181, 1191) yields 15.1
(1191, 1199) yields 15.6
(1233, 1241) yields 16.1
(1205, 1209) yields 15.7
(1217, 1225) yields 16.6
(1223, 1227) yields 15.9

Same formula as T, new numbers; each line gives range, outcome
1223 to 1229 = 15.4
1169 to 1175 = 14.7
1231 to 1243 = 14.8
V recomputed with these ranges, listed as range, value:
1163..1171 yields 15.6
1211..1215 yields 16.3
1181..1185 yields 15.2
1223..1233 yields 16.4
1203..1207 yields 16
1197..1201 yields 15.2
